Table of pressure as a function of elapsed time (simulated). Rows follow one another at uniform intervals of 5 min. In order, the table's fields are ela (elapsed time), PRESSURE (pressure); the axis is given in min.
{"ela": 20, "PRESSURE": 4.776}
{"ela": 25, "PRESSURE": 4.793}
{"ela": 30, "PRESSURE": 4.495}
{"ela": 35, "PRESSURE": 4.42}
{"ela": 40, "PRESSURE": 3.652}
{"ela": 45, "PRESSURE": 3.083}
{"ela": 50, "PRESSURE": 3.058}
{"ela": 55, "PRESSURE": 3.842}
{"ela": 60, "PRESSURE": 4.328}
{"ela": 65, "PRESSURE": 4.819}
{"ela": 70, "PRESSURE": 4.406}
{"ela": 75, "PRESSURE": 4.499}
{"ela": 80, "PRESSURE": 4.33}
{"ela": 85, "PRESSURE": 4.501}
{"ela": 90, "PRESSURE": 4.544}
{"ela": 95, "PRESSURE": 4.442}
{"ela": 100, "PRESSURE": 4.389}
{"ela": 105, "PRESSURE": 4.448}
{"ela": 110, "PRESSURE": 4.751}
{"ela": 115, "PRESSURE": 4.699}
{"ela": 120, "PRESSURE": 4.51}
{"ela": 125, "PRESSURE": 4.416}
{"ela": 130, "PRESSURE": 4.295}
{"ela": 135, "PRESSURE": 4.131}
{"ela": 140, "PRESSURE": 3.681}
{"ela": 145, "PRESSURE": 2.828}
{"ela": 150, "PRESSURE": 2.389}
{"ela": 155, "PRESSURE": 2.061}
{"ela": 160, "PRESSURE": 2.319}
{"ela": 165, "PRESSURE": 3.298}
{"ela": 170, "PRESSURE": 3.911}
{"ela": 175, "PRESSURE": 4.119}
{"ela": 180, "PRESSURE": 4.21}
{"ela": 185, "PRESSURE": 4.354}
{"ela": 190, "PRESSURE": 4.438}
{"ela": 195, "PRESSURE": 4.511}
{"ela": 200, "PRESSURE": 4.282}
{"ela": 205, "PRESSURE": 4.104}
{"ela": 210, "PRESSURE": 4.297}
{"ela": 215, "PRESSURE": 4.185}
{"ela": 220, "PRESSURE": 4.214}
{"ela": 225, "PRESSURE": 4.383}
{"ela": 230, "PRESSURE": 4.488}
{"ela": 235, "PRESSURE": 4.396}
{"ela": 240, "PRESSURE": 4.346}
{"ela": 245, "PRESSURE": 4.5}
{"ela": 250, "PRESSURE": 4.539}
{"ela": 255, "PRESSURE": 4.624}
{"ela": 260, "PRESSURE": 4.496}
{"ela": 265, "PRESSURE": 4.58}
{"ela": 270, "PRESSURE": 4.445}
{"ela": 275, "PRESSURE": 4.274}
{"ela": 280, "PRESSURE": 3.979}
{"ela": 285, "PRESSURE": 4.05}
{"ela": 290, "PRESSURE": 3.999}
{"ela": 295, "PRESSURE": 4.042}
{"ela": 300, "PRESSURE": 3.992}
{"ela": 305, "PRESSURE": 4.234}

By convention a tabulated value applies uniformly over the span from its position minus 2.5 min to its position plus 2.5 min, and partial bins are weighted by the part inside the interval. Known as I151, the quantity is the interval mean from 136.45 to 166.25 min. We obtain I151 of 2.79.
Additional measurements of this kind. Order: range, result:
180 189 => 4.33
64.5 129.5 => 4.5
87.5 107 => 4.46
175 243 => 4.32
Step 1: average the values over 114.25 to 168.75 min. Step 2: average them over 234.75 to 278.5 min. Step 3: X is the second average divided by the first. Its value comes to 1.28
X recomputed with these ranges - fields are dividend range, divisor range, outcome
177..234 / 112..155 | 1.14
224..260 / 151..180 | 1.40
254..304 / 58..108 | 0.95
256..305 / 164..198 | 1.01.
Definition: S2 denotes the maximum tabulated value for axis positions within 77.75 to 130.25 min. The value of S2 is 4.751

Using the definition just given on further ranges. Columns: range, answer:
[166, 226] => 4.511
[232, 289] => 4.624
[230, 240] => 4.488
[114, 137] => 4.699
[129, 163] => 4.295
